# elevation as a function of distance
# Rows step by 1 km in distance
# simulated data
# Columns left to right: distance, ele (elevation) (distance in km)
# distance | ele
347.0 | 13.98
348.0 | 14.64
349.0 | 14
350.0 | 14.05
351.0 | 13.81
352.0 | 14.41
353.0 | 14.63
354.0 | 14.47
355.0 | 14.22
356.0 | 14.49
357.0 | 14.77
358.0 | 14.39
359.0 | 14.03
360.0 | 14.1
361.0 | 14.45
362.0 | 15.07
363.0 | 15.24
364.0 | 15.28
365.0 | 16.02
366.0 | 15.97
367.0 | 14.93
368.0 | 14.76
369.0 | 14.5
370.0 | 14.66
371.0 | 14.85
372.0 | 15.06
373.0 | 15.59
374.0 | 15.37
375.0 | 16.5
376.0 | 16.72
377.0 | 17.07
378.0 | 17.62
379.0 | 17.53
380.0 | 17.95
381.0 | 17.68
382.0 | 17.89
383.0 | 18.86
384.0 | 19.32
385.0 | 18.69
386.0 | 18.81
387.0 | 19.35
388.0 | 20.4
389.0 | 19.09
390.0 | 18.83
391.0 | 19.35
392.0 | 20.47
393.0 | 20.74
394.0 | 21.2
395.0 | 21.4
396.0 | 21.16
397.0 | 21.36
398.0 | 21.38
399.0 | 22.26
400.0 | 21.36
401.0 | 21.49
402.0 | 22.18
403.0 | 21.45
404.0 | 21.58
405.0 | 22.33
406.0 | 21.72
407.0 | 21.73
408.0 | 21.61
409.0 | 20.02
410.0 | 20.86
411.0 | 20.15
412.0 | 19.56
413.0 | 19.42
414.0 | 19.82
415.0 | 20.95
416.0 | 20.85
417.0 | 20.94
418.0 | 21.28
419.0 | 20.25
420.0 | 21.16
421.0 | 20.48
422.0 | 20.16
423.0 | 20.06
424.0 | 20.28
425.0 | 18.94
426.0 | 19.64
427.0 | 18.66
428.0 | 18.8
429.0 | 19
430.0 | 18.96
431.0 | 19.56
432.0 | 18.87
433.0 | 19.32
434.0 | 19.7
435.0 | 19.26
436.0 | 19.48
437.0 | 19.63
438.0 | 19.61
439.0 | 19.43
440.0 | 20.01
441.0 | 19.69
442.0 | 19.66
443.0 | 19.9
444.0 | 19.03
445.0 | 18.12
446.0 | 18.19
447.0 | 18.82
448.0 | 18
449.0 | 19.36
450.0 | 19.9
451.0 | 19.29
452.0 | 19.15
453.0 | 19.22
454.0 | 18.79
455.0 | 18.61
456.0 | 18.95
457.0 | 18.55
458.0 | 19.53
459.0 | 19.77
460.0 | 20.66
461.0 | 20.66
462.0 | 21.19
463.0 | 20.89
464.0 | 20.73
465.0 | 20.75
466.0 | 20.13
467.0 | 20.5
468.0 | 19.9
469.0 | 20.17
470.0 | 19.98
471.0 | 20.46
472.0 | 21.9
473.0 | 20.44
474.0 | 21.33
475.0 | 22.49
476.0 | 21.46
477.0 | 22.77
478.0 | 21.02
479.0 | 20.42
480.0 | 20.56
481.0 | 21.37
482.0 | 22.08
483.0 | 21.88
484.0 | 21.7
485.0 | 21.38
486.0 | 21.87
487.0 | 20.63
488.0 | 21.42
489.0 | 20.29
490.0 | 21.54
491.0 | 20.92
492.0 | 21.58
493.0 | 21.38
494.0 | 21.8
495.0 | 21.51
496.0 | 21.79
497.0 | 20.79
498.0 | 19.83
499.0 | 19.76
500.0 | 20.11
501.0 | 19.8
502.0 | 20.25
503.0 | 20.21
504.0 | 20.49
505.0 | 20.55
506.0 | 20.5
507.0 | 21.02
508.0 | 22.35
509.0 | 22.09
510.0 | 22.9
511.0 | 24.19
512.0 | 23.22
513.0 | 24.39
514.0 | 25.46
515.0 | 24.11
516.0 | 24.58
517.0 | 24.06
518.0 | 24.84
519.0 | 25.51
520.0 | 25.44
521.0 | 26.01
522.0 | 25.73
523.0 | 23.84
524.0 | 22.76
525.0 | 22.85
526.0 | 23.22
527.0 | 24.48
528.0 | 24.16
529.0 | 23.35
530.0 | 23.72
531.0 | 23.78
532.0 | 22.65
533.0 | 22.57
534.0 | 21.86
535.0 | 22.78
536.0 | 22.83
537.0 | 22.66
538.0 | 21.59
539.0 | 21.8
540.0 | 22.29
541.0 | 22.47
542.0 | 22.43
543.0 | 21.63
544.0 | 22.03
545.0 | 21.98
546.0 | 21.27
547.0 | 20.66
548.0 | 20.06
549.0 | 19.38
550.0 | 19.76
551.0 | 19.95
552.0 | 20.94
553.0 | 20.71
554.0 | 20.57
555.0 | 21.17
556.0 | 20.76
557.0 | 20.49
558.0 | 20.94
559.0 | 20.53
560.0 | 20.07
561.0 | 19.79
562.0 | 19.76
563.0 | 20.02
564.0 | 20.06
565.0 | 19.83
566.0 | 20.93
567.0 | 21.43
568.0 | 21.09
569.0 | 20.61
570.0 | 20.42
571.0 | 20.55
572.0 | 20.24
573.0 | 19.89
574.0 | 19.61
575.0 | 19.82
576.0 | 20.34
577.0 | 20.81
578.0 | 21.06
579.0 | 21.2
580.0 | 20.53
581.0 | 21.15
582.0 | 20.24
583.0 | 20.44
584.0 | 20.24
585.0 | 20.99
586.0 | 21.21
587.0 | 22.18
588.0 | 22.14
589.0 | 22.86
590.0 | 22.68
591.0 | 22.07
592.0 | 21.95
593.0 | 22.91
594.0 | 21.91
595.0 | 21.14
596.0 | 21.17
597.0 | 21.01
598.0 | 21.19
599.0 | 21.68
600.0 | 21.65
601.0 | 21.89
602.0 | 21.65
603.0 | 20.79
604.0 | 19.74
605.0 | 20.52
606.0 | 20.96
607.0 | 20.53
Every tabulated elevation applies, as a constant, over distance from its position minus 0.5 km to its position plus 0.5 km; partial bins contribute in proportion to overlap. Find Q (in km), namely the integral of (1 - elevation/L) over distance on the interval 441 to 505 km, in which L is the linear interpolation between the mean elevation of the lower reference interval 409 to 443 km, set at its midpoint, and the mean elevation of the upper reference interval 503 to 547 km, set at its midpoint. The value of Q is 2.8 km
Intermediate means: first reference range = 19.8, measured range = 20.4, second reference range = 23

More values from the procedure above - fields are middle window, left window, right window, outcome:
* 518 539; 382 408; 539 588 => -2.9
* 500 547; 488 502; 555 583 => -4.8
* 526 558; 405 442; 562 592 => -1.8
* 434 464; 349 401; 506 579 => -0.3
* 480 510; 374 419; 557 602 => -0.9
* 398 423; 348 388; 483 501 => -4.7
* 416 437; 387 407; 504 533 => 1.8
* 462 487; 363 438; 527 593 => -1.2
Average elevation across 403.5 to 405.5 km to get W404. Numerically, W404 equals 22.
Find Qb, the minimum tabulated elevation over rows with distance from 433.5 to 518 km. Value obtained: 18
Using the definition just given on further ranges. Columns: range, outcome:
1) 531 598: 19.38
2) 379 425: 17.53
